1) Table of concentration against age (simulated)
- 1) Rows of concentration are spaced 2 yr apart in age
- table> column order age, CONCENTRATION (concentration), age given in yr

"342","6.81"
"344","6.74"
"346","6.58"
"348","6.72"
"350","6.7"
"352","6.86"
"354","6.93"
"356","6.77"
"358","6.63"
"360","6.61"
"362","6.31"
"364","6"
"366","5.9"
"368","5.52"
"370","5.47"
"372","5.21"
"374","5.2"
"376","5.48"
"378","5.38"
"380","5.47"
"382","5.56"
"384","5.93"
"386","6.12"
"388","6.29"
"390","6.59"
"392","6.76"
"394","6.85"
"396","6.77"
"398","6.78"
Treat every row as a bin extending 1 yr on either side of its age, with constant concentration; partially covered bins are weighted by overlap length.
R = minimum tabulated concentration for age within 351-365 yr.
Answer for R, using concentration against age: 6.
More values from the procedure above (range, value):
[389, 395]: 6.59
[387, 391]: 6.29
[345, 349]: 6.58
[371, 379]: 5.2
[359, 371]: 5.47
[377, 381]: 5.38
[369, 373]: 5.21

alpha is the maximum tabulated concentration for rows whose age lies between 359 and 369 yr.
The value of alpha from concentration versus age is 6.61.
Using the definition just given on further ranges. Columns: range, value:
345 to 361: 6.93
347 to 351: 6.72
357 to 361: 6.63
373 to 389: 6.29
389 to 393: 6.76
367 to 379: 5.52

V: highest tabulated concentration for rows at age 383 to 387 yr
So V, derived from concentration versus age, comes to 6.12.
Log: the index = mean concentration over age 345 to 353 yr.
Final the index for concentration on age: 6.71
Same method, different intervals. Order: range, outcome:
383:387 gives 6.03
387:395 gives 6.62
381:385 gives 5.74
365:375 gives 5.46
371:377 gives 5.3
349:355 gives 6.83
